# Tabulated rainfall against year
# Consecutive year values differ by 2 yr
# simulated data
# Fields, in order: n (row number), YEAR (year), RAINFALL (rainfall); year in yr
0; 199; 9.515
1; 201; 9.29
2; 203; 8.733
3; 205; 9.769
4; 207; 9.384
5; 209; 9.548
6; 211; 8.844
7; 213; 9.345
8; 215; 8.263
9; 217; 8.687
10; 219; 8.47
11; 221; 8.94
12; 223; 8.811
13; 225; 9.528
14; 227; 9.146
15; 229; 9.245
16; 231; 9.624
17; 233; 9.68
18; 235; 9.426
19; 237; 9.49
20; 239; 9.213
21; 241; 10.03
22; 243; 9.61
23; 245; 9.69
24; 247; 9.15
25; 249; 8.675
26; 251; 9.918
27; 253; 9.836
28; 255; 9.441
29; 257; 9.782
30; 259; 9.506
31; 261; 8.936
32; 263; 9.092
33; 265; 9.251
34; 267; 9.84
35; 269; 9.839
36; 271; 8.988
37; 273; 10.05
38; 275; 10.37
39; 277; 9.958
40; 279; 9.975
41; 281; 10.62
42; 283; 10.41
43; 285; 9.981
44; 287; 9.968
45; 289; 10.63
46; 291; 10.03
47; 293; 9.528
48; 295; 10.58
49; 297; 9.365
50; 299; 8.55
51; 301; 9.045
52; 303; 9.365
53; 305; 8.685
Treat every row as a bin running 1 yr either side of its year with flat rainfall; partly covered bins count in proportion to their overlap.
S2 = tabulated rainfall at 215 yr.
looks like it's 8.263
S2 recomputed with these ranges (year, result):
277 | 9.958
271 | 8.988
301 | 9.045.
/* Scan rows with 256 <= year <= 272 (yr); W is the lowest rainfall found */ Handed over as 8.936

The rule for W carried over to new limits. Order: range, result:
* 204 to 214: 8.844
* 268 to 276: 8.988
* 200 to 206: 8.733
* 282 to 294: 9.528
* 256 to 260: 9.506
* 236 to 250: 8.675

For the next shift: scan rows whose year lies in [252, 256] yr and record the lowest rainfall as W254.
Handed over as 9.441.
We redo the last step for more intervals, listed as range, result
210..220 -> 8.263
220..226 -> 8.811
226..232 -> 9.146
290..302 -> 8.55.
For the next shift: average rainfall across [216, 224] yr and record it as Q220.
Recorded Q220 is 8.73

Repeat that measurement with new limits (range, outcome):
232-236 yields 9.55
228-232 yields 9.43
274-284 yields 10.3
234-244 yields 9.55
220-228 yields 9.11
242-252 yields 9.41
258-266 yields 9.2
